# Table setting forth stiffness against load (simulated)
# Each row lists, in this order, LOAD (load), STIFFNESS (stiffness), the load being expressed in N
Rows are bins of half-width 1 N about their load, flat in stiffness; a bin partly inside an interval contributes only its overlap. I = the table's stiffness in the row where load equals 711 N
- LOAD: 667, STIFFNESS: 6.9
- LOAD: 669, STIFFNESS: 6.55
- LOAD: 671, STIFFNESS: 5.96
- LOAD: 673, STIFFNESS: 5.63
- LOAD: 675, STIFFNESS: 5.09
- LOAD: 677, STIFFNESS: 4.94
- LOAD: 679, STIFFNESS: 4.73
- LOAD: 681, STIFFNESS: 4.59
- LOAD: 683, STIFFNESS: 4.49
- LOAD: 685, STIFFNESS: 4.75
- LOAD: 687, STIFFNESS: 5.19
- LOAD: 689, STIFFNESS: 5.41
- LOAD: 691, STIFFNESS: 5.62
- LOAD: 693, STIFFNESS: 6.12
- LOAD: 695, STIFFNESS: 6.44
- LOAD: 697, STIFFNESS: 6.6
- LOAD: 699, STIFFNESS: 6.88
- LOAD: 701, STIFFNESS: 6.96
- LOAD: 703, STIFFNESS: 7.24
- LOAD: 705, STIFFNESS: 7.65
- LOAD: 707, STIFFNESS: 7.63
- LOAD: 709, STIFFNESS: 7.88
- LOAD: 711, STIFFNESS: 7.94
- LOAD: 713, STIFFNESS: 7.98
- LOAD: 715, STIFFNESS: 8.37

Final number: 7.94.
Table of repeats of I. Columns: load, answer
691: 5.62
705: 7.65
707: 7.63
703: 7.24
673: 5.63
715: 8.37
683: 4.49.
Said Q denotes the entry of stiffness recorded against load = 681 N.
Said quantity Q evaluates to 4.59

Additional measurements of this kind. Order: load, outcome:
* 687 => 5.19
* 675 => 5.09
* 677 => 4.94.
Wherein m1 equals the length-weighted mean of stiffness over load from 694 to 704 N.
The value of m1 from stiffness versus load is 6.82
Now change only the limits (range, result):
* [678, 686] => 4.64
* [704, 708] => 7.64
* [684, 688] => 4.97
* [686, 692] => 5.41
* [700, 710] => 7.47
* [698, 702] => 6.92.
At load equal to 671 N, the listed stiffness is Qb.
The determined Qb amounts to 5.96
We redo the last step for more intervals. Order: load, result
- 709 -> 7.88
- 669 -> 6.55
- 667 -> 6.9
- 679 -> 4.73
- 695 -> 6.44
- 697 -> 6.6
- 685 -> 4.75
